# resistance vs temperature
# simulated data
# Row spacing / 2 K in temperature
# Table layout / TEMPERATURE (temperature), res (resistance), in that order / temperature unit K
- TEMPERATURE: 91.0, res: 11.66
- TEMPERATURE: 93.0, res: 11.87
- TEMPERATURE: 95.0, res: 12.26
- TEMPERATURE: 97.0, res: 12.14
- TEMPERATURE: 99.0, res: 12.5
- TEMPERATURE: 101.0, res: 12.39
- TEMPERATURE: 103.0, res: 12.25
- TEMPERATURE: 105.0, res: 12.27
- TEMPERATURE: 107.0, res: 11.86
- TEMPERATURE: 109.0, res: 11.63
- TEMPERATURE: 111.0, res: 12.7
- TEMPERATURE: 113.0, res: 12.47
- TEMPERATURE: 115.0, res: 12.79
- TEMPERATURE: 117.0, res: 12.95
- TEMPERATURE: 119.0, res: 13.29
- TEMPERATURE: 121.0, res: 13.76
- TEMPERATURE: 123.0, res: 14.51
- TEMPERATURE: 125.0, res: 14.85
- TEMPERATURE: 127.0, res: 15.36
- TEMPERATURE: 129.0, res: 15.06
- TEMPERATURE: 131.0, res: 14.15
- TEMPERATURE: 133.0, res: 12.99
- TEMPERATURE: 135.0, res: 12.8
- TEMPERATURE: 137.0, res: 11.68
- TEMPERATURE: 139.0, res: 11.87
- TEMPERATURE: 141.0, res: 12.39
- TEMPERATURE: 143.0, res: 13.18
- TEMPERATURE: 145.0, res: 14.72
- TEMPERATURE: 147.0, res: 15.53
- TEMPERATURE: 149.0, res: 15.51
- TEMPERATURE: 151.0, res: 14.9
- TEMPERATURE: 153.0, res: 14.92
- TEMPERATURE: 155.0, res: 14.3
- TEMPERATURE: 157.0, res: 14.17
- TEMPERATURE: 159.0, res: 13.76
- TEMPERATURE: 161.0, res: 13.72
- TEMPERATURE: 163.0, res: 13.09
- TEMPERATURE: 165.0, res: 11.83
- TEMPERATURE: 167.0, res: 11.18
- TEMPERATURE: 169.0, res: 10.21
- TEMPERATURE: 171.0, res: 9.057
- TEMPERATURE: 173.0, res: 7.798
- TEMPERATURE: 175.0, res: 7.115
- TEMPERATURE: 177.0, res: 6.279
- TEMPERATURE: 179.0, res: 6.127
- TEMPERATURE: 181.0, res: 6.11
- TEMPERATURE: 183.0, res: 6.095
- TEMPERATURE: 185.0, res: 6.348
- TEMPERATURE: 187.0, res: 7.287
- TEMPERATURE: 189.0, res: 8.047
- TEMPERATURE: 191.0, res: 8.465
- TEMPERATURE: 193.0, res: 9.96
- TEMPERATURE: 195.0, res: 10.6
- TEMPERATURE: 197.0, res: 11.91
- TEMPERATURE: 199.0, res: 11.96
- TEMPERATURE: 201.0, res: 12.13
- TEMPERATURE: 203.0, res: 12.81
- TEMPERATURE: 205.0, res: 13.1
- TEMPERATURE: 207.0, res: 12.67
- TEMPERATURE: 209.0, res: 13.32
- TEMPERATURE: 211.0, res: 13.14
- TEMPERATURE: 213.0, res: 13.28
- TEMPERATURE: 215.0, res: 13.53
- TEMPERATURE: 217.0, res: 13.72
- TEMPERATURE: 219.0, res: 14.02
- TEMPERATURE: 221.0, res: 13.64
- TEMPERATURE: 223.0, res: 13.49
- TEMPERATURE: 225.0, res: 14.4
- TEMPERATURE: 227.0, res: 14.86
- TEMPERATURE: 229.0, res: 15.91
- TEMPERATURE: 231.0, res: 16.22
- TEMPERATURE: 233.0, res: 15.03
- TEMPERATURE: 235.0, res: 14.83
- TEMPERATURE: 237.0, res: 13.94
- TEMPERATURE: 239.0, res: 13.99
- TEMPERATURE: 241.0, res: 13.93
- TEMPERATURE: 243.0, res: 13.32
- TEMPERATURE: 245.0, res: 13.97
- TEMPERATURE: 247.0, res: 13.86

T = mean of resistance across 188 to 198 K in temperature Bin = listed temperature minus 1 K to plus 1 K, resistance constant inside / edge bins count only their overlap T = 9.8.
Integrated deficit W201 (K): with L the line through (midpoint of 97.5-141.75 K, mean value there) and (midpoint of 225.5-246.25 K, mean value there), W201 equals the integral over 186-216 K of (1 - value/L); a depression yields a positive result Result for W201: 5.63 K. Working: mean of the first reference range 13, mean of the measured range 11.5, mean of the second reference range 14.6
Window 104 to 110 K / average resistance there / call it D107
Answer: 11.9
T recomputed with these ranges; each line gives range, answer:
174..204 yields 8.75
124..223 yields 11.9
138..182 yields 11.7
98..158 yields 13.5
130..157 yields 13.8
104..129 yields 13.3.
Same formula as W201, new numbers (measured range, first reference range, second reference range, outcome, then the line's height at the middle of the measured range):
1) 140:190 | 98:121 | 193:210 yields 5.6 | 12.3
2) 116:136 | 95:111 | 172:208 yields -4.5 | 11.4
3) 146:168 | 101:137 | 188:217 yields -2.3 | 12.6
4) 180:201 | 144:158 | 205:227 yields 7.8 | 14.1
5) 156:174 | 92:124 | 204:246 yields 2.2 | 13.3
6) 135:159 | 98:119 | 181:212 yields -4.9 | 11.5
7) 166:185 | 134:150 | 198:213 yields 7.8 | 13.1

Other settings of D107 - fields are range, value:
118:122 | 13.5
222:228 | 14.2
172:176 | 7.46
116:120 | 13.1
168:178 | 8.09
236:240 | 14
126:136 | 14.1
